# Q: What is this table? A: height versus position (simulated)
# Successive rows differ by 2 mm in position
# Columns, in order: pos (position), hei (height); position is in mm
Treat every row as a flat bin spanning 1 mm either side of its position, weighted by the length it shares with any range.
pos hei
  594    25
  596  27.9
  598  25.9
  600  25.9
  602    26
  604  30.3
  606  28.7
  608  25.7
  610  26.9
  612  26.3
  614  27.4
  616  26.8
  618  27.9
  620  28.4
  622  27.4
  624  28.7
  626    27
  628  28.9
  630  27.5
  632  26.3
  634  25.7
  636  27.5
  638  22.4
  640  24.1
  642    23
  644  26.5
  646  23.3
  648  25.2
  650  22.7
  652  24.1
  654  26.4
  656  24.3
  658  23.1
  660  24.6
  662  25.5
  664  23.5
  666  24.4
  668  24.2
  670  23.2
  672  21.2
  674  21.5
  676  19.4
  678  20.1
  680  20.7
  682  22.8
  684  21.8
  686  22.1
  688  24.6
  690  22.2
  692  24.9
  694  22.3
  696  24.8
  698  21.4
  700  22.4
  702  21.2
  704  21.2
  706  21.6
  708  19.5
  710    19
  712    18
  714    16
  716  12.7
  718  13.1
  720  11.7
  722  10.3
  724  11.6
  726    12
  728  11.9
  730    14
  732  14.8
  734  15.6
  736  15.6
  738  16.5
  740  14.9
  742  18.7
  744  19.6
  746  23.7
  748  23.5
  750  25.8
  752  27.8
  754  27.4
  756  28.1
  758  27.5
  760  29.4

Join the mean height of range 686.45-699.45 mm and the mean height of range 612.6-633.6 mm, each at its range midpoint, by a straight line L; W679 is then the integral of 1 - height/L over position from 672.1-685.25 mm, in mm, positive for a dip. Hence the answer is 1.7 mm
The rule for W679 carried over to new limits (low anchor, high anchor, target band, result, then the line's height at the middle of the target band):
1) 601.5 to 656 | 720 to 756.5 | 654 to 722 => 2.7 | 21.9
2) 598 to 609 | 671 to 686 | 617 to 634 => -1.5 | 25.4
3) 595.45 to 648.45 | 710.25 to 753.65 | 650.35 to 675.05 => -0.9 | 22.9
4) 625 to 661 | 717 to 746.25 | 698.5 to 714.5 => -2.1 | 17.7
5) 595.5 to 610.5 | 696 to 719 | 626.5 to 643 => -0.7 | 24.7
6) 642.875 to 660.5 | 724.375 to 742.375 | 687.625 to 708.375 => -3.8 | 18.9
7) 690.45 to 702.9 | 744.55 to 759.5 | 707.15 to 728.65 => 8.8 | 24.1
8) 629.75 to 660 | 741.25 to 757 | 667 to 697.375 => 2.8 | 24.6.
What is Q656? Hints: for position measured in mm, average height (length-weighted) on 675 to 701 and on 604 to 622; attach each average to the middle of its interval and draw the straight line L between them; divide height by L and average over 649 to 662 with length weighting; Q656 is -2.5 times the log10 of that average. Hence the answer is 0.009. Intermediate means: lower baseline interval 27.4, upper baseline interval 22.3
